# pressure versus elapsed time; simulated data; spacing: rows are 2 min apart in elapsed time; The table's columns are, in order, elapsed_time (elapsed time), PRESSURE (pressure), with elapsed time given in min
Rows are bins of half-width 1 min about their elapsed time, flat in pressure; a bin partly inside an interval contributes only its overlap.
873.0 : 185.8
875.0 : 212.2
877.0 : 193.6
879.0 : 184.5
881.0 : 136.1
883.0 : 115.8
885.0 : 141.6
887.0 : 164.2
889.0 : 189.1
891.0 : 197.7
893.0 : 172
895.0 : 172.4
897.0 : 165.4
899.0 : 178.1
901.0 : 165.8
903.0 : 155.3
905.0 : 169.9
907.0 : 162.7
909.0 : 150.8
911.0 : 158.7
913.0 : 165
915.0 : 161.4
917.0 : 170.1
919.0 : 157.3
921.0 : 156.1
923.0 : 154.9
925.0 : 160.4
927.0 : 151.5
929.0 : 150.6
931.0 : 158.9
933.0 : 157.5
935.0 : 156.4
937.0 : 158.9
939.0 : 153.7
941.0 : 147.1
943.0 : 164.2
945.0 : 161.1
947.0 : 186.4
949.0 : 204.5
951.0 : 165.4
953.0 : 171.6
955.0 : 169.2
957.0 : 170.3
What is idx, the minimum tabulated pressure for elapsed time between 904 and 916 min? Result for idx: 150.8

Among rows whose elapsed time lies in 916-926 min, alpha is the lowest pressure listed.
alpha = 154.9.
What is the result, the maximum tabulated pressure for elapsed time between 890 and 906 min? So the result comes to 197.7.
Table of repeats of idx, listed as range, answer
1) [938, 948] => 147.1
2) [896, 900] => 165.4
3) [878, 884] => 115.8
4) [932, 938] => 156.4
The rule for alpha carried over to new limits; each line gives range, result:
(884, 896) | 141.6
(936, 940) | 153.7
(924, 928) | 151.5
